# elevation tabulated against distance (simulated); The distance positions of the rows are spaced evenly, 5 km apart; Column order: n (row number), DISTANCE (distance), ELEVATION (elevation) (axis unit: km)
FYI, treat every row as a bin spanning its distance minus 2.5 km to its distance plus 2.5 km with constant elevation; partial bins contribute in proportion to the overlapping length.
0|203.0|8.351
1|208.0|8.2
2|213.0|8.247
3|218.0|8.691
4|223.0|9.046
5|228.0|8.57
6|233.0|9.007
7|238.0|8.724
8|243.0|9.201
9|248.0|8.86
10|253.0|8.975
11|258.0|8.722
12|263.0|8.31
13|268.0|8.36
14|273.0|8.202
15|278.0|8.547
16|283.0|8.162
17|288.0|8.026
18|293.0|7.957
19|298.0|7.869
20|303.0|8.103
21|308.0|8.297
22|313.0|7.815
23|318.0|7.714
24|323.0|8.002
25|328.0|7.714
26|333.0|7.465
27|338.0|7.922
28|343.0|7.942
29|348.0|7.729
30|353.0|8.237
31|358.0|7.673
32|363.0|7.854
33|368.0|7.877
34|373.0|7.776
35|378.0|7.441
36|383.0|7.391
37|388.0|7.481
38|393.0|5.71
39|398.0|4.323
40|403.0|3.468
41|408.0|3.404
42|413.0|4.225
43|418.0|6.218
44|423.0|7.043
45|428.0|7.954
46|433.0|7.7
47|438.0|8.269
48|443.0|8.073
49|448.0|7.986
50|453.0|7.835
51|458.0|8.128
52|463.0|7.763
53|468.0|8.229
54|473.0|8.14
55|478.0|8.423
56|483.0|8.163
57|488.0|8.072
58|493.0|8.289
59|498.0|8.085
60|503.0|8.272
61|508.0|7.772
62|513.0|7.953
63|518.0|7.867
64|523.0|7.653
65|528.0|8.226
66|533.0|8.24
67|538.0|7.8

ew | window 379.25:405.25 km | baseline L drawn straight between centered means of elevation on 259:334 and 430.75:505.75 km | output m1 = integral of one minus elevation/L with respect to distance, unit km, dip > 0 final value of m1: 7.4 km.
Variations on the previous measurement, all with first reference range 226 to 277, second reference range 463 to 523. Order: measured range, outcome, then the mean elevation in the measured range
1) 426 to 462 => 0.97 km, 7.98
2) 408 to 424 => 5.68 km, 5.34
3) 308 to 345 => 2.93 km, 7.83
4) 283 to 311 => 1.70 km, 8.06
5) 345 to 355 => 0.56 km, 7.97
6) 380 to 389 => 1.00 km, 7.43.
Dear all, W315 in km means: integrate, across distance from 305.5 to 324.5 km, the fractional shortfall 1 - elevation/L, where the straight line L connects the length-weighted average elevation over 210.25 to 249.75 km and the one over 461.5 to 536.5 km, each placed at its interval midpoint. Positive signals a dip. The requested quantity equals 1.4 km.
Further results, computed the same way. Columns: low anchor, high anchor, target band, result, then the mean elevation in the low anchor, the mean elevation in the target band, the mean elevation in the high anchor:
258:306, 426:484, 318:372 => 2.1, 8.2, 7.83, 8.05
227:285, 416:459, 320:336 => 1.0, 8.64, 7.73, 7.69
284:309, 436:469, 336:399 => 5.0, 8.04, 7.4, 8.03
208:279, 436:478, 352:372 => 1.1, 8.66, 7.88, 8.07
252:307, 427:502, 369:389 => 1.5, 8.28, 7.55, 8.08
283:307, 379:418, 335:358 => -4.3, 8.03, 7.92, 5.3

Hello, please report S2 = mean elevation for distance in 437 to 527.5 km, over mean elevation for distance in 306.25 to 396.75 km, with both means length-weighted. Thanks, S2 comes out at 1.06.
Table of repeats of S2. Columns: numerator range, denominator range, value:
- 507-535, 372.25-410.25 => 1.37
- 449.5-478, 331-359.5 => 1.03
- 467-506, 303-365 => 1.04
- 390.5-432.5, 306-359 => 0.69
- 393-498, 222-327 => 0.84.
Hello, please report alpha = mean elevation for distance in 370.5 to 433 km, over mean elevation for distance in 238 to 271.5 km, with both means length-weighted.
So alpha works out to 0.70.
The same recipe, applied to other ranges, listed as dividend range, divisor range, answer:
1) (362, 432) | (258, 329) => 0.78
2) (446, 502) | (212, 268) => 0.93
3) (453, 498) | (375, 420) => 1.47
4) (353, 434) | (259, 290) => 0.78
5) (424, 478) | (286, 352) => 1.01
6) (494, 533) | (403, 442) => 1.27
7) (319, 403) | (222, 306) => 0.86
